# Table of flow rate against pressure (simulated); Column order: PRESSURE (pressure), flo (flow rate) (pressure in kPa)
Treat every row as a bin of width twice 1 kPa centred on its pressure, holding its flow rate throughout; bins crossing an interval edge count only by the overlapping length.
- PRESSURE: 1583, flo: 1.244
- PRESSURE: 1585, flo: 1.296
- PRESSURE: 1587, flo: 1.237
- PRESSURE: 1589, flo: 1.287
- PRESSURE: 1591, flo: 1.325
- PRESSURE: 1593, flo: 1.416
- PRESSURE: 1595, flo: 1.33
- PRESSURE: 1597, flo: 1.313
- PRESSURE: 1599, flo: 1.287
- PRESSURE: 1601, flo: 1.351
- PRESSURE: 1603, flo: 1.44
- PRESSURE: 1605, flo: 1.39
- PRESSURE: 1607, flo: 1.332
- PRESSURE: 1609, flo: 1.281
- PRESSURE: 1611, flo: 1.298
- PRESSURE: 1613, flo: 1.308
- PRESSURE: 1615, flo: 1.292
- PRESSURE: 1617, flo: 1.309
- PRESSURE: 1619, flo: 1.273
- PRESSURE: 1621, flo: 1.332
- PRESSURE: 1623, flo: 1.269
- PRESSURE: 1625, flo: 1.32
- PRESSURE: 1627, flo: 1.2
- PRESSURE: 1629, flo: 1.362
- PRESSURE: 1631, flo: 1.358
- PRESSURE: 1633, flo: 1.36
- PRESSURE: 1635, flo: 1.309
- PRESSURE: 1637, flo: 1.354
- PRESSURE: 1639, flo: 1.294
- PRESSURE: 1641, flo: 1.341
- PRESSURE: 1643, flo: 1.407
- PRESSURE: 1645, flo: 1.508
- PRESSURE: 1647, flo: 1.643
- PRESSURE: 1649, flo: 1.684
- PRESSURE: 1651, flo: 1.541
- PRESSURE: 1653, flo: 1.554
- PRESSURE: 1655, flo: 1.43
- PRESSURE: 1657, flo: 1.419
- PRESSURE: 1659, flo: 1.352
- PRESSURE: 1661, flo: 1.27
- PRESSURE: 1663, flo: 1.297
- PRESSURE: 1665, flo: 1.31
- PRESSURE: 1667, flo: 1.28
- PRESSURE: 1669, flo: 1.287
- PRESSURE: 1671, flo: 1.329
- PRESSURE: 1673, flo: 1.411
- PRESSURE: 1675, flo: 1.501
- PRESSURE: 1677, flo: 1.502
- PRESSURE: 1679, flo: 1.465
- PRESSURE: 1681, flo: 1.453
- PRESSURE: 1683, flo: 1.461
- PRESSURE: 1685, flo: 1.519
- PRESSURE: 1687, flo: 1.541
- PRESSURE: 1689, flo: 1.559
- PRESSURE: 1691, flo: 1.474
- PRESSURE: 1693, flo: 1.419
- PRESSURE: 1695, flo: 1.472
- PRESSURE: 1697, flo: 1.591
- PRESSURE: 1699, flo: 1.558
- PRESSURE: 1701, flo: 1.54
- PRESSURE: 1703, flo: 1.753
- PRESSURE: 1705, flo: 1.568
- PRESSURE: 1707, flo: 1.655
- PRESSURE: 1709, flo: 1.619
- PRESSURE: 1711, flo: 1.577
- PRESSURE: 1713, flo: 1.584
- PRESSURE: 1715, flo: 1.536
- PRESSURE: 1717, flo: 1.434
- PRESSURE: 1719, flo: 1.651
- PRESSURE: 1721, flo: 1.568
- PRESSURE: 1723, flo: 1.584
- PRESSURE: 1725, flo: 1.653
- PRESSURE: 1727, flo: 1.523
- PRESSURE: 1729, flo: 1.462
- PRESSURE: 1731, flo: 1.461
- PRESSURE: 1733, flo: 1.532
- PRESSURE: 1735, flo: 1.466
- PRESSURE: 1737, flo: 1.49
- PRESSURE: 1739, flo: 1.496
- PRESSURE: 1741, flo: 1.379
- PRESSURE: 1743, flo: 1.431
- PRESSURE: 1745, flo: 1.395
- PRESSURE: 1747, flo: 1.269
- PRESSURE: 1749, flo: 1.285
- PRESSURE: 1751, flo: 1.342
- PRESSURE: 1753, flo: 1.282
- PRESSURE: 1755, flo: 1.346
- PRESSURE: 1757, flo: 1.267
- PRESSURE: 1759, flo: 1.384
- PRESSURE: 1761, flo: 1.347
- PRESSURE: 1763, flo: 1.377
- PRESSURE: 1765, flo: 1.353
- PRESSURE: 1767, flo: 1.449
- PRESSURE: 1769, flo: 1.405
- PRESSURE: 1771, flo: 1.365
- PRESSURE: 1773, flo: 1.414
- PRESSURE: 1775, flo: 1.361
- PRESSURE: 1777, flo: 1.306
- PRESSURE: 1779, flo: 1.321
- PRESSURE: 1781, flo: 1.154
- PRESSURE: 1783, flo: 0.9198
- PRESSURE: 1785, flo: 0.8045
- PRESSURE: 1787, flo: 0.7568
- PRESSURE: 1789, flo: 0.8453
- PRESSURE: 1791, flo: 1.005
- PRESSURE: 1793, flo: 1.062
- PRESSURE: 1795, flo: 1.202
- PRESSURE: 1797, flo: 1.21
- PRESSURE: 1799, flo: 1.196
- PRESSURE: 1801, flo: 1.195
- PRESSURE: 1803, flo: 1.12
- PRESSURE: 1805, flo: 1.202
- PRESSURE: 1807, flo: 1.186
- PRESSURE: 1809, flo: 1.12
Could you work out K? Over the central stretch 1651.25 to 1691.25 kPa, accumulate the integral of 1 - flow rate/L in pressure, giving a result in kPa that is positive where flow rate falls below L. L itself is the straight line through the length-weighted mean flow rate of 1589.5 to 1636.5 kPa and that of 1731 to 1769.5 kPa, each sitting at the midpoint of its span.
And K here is -2.1 kPa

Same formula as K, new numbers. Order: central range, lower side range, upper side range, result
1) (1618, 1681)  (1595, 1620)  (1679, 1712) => 1.8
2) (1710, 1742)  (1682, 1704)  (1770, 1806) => -2.9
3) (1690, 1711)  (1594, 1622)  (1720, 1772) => -2.7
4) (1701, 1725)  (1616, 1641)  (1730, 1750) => -3.4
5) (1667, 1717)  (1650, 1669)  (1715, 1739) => -2.0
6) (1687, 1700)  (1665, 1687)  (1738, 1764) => -1.0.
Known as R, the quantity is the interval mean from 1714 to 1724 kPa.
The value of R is 1.55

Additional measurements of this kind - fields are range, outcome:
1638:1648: 1.44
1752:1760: 1.32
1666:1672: 1.3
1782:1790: 0.832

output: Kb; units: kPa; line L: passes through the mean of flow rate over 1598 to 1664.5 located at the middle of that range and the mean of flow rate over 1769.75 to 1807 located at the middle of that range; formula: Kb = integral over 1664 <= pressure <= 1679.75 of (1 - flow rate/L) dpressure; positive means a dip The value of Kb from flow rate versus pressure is -0.9 kPa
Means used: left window 1.37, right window 1.14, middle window 1.38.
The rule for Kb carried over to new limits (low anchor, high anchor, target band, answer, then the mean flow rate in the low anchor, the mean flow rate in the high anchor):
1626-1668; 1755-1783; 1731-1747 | -1.2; 1.39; 1.33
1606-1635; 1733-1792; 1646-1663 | -2.3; 1.31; 1.28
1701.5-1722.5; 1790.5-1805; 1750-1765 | 0.2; 1.59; 1.15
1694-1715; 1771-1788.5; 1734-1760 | -0.8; 1.59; 1.13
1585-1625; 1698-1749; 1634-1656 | -1.1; 1.32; 1.52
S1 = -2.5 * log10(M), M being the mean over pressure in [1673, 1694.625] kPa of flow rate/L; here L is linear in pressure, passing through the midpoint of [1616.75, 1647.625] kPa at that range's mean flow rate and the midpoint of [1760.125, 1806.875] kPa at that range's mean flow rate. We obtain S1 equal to -0.15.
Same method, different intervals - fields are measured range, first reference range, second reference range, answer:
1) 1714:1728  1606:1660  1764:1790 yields -0.234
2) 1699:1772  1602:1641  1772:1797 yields -0.249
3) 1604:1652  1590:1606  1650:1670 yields 0.000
